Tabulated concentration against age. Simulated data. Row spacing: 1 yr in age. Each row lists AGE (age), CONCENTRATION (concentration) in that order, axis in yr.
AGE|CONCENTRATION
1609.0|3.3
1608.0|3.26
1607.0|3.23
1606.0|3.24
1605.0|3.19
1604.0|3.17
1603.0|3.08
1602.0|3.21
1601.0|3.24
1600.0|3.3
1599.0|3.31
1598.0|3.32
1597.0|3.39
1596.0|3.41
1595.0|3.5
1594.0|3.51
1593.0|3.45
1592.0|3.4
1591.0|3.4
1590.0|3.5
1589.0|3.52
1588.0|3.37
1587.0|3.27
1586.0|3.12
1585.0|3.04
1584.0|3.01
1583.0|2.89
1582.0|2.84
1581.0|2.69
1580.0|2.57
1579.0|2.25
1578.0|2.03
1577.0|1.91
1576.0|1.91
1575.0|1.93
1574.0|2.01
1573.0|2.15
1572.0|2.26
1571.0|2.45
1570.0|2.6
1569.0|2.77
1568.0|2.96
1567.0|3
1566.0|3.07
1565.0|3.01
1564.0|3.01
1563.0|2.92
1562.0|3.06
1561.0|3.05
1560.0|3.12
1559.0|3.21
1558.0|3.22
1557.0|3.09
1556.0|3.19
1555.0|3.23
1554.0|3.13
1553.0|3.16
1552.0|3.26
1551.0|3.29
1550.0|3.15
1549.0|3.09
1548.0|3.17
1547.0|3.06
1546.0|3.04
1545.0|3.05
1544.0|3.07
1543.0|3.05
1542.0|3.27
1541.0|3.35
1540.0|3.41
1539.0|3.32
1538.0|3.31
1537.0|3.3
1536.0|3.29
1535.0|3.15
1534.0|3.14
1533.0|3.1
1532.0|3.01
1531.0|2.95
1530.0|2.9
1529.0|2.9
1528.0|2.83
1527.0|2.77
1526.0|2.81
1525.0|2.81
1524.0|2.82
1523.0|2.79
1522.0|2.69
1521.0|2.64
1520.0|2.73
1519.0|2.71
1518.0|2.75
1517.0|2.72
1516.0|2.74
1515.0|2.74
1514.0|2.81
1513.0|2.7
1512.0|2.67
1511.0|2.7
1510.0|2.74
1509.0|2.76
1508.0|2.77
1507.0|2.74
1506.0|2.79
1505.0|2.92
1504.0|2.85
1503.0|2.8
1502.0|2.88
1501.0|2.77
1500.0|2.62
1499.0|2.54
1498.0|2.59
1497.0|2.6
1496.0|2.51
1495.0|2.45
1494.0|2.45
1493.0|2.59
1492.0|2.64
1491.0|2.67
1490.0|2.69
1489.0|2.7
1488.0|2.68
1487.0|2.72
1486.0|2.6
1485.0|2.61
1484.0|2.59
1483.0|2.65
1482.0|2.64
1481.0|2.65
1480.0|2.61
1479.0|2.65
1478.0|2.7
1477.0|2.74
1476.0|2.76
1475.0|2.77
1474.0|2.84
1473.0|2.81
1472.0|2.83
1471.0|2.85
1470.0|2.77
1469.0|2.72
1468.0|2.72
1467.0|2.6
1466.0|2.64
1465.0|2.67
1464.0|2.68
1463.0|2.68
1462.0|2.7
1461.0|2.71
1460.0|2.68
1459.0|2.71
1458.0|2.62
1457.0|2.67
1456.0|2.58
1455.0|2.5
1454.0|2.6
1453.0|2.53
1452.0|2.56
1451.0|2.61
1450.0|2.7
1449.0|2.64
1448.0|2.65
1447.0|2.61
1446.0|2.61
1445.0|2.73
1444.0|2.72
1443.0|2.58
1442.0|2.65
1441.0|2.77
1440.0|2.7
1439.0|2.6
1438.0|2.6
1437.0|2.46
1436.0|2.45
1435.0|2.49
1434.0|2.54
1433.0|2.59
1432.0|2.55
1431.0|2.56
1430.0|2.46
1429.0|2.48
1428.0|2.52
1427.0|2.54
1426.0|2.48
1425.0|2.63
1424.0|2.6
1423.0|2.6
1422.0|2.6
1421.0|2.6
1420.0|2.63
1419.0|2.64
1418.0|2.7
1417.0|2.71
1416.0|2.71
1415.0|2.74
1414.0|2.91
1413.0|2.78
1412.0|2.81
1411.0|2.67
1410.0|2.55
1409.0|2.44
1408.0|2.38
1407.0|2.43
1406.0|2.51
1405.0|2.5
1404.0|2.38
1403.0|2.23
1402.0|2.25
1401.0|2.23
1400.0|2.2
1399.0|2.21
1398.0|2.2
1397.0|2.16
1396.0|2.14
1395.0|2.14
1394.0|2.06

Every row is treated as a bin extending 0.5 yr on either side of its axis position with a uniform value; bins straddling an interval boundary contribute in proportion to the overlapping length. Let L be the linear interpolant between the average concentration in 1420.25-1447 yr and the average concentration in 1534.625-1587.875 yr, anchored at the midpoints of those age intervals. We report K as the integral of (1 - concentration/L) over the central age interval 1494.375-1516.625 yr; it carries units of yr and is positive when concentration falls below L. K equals 0.5 yr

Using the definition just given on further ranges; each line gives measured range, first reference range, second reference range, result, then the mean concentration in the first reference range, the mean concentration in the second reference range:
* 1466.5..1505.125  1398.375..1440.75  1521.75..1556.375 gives 2.1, 2.54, 3.08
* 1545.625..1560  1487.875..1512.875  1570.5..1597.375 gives -2.0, 2.69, 2.84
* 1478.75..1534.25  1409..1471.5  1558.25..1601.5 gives 0.9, 2.63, 2.93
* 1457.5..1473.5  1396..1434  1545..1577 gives -0.4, 2.51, 2.88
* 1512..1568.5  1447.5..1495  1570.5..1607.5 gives -3.7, 2.67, 2.95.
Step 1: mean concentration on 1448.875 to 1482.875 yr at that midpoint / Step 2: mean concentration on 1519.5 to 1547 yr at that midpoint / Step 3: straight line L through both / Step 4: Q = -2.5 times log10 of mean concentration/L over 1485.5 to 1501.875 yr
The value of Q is 0.08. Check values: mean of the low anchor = 2.68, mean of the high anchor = 3.02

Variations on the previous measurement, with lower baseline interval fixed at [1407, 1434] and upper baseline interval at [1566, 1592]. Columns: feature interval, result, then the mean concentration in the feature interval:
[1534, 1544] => -0.21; 3.26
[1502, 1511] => -0.05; 2.8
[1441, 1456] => 0.00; 2.62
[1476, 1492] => 0.00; 2.66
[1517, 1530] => -0.04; 2.77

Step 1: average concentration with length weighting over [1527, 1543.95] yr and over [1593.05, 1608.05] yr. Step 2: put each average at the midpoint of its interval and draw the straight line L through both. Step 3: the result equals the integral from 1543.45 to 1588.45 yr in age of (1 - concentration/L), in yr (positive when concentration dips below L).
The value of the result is 4.9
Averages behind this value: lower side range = 3.13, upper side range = 3.3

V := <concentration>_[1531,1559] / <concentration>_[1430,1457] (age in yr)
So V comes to 1.22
